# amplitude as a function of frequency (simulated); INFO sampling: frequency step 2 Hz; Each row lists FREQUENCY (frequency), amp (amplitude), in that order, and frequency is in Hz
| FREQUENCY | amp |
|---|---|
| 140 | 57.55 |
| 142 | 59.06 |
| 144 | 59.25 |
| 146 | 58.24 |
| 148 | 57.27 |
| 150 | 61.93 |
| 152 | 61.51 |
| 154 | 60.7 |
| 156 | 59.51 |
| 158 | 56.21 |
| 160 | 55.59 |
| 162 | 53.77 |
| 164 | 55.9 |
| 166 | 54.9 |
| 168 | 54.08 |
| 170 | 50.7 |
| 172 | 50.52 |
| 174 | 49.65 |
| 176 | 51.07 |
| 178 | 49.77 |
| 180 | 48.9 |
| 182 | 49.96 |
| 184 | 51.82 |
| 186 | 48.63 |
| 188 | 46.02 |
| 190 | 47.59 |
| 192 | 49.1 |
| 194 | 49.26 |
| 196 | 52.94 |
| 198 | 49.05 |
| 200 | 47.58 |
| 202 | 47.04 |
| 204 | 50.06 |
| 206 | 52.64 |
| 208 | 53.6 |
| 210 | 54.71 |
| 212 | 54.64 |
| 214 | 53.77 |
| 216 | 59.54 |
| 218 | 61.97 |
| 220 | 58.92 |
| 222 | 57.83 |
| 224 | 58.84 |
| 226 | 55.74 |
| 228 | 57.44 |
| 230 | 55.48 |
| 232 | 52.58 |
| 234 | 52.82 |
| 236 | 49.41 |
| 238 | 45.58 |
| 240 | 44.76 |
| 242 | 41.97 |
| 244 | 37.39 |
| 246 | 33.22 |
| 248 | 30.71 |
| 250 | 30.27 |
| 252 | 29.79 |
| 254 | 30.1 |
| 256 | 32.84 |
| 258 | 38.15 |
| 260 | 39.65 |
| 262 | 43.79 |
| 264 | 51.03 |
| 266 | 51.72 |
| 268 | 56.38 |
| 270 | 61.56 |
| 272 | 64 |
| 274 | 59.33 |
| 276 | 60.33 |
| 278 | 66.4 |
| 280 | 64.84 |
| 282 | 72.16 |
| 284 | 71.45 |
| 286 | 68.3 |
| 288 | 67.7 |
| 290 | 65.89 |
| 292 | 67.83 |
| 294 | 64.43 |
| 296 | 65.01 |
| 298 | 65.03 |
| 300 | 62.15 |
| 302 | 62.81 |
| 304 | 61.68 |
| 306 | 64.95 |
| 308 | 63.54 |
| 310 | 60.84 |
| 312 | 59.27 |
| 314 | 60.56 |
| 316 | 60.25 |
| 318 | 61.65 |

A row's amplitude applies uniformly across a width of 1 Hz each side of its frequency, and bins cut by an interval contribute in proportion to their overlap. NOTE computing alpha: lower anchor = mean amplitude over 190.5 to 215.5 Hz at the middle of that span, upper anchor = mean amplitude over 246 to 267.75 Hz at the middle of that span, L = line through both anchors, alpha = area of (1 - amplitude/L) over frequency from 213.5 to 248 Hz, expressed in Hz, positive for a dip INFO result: -4.73 Hz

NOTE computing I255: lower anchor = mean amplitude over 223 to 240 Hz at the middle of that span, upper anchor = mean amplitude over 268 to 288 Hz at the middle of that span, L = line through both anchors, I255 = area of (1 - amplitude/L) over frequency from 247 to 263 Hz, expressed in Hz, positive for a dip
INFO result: 6.7 Hz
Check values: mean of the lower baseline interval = 53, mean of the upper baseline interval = 65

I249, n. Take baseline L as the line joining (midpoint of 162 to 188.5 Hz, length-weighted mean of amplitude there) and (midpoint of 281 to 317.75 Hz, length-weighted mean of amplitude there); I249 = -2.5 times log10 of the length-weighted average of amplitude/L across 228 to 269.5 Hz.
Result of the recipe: 0.34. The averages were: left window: 51.1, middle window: 43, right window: 64.6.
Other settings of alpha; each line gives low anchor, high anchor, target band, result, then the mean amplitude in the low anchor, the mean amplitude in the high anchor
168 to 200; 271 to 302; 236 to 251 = 5.2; 49.7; 65.6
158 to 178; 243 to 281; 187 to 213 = 0.2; 52.9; 46.4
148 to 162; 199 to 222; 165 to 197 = 3.6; 58.7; 54.2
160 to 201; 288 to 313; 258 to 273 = 2.1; 50.7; 63.8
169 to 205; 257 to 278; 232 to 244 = 1.2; 49.4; 53.3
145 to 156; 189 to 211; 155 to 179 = 1.4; 59.9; 50.3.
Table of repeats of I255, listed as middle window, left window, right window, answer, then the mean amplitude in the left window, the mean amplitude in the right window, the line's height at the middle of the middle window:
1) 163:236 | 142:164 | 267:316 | 9.2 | 58.3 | 63.9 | 60.2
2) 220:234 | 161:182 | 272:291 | 0.7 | 51.8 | 66.1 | 59.1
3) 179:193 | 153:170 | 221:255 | 1.0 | 56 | 44.9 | 52.5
